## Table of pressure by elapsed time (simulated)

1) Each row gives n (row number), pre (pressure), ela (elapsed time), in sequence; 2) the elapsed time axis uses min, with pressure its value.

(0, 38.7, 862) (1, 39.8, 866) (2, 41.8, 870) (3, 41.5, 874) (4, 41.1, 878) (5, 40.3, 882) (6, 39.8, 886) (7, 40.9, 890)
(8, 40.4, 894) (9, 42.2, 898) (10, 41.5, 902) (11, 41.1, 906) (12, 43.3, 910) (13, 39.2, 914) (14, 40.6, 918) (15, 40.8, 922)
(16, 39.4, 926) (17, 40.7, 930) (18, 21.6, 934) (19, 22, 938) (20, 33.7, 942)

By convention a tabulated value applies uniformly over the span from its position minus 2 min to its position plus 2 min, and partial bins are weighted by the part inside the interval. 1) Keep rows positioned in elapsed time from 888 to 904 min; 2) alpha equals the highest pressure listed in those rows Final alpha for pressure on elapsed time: 42.2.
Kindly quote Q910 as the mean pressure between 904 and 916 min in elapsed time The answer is 41.2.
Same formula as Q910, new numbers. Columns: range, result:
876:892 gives 40.5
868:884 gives 41.2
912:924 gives 40.2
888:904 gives 41.2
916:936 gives 36.6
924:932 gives 40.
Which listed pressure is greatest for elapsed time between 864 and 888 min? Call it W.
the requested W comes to 41.8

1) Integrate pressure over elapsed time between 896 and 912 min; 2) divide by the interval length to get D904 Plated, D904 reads 42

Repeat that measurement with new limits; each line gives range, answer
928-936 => 31.2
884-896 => 40.4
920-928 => 40.1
